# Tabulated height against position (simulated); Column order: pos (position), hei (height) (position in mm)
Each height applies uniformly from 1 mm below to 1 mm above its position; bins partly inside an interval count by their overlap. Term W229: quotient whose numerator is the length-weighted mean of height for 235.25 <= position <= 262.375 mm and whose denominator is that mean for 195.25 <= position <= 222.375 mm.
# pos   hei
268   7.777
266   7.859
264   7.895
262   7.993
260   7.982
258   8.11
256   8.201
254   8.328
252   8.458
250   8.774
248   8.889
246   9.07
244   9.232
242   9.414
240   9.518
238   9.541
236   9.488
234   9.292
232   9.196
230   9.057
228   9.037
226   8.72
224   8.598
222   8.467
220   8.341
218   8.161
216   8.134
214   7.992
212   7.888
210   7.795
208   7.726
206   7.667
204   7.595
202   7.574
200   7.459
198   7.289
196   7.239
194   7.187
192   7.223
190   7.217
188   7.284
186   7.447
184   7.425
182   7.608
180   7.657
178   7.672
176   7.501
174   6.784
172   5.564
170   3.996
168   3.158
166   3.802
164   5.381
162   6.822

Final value 1.13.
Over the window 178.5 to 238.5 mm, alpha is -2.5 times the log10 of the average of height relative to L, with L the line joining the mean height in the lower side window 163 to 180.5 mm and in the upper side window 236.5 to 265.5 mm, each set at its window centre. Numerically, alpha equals -0.141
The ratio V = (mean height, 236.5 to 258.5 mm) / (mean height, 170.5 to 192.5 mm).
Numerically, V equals 1.2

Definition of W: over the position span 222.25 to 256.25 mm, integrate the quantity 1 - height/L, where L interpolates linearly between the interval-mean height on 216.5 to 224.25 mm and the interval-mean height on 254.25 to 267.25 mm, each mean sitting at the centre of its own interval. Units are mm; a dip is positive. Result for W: -3.3 mm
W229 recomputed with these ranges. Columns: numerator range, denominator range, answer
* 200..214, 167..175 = 1.58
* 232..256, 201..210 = 1.18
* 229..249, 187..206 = 1.26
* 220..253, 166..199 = 1.35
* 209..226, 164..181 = 1.43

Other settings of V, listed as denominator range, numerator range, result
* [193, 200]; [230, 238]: 1.28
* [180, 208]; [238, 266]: 1.16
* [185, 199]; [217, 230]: 1.18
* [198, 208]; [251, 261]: 1.09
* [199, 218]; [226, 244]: 1.19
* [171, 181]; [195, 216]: 1.09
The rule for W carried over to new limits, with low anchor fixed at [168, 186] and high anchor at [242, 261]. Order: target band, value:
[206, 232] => -2.0 mm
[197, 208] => -0.4 mm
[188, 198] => -0.3 mm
